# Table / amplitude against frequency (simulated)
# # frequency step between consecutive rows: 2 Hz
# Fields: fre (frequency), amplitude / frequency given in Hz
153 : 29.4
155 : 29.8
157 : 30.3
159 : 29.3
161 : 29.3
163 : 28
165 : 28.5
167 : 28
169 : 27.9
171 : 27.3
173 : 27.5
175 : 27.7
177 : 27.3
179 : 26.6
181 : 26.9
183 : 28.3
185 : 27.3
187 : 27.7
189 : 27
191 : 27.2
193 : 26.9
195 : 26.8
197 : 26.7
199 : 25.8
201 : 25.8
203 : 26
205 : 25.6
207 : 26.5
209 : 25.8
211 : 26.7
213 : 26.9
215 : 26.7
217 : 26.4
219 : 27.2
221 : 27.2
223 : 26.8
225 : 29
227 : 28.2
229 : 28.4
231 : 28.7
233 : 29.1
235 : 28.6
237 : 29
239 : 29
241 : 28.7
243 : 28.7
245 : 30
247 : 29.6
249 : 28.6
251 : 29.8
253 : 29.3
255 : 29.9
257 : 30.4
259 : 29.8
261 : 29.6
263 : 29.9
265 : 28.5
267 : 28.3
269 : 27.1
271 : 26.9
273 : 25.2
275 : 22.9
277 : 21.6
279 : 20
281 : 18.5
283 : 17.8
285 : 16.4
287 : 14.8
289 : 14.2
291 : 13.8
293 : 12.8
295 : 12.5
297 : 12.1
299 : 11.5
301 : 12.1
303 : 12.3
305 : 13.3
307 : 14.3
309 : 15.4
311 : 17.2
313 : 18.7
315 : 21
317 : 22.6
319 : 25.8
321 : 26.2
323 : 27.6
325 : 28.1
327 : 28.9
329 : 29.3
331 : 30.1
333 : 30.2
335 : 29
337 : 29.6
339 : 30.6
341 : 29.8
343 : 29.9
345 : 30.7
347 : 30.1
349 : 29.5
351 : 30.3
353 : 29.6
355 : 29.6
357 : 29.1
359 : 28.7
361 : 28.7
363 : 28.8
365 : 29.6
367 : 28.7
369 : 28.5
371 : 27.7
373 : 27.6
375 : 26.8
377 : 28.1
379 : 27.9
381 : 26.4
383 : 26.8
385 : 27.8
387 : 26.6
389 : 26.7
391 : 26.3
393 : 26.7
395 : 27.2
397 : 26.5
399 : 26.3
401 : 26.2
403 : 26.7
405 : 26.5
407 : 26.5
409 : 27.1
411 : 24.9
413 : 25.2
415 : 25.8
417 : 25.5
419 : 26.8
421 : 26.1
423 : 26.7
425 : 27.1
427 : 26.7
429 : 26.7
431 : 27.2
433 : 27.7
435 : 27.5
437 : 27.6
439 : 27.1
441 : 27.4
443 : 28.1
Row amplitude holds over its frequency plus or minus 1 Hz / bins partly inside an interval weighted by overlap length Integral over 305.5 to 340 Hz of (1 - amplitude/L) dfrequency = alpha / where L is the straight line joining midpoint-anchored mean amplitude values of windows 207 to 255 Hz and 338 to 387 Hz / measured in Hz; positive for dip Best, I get 4.57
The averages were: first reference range 28.2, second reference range 28.8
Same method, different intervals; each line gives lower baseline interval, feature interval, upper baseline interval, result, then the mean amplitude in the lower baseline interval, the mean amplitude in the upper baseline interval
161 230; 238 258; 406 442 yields -1.7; 27.2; 26.6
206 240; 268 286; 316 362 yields 4.1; 27.7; 28.9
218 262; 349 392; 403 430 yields -1.9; 28.9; 26.3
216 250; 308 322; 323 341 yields 3.9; 28.4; 29.4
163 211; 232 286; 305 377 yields 0.4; 27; 26.9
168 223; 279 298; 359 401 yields 8.5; 26.9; 27.5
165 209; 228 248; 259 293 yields -3.9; 27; 22.2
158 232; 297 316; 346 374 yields 9.0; 27.3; 29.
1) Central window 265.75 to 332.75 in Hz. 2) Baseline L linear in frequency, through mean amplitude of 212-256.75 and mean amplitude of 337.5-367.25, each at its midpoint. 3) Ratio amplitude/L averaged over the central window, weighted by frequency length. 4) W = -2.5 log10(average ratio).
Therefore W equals 0.40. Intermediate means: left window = 28.5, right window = 29.6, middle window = 20.1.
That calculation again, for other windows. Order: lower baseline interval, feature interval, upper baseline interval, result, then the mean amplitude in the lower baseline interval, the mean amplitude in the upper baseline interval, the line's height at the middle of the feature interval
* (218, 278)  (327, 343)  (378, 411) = -0.09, 28.2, 26.7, 27.3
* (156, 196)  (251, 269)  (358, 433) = -0.07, 27.8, 27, 27.5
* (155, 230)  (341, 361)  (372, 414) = -0.11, 27.4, 26.7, 26.8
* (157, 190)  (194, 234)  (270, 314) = -0.13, 27.9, 16.6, 24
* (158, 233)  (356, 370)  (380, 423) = -0.09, 27.3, 26.4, 26.6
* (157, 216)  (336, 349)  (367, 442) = -0.12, 27.2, 26.9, 27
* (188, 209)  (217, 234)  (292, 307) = -0.23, 26.4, 12.5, 22.7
